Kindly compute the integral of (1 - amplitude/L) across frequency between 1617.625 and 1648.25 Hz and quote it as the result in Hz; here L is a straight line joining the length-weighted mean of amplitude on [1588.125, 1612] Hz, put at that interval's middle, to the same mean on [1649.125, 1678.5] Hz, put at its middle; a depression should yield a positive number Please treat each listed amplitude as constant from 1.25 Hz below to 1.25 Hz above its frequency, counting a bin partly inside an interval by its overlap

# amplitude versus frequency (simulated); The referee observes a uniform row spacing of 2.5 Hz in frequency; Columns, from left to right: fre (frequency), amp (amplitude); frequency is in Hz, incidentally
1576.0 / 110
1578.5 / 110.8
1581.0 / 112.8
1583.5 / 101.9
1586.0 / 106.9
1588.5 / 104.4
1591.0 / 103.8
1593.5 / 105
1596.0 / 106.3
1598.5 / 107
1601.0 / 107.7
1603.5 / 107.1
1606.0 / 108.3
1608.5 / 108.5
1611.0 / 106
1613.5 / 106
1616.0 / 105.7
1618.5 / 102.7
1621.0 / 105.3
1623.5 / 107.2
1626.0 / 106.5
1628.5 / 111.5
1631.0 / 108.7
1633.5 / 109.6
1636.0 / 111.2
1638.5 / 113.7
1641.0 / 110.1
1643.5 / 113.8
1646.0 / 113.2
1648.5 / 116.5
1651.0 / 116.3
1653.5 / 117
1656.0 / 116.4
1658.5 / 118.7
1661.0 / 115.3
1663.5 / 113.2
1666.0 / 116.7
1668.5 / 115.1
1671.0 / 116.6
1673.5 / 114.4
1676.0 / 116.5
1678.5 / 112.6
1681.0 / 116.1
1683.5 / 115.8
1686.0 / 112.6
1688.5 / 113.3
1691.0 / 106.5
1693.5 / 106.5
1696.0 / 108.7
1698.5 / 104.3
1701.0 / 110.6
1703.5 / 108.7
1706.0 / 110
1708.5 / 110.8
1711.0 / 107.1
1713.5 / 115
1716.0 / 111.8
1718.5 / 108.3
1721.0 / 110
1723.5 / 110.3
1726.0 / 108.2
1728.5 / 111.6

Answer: 0.4 Hz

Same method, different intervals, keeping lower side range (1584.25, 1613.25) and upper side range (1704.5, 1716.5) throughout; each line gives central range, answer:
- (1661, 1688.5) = -1.38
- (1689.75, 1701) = 0.33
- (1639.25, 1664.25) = -1.51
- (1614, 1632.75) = 0.09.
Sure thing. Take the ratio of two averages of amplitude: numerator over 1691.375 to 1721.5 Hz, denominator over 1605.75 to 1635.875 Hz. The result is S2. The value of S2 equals 1.02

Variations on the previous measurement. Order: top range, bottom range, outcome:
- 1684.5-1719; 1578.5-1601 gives 1.03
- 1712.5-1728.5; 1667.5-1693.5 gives 0.97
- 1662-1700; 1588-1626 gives 1.06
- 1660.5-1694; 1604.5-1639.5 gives 1.05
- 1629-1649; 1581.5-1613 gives 1.05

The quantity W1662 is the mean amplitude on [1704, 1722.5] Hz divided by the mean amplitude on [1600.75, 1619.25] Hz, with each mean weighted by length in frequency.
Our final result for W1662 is 1.0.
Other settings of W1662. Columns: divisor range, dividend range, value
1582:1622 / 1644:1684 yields 1.09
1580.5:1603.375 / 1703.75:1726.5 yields 1.04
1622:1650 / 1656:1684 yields 1.04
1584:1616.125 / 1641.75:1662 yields 1.09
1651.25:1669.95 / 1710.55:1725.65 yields 0.95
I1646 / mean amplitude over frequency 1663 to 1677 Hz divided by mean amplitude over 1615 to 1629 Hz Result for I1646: 1.09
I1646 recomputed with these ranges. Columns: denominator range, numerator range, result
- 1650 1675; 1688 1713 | 0.94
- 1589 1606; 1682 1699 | 1.04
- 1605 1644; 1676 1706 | 1.02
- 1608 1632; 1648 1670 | 1.09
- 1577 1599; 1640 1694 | 1.07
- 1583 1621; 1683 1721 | 1.04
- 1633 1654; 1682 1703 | 0.97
